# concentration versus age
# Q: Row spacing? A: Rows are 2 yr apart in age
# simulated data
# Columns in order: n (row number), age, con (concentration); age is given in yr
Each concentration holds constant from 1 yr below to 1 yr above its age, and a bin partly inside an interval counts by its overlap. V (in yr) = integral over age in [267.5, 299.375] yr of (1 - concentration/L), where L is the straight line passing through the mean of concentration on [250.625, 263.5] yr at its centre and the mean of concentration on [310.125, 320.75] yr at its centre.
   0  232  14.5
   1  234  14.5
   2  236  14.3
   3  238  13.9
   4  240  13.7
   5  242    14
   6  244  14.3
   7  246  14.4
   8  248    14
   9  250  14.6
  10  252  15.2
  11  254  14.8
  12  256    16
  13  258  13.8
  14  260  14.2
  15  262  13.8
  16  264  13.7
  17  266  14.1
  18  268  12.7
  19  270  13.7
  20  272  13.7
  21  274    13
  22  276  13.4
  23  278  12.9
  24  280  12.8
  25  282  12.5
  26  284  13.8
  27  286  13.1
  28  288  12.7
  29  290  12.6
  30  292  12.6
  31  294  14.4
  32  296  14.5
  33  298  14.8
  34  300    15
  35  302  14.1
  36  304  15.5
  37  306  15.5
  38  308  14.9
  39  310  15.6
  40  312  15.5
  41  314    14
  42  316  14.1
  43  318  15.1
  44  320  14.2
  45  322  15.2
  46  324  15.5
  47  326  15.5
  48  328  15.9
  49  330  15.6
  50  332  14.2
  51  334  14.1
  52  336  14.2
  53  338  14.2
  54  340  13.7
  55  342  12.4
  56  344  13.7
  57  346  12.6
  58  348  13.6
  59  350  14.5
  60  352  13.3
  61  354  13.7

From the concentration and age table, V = 2.8 yr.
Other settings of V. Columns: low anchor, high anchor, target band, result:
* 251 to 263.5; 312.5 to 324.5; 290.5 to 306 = 0.24 yr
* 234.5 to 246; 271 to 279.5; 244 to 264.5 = -1.07 yr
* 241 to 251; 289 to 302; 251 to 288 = 1.13 yr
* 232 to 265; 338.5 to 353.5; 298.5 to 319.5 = -1.73 yr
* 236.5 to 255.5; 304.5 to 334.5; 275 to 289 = 1.58 yr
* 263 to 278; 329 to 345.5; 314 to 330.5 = -1.43 yr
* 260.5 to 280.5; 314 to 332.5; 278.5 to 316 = 0.37 yr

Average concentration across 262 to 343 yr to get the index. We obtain 14.1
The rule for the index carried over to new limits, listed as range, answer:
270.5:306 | 13.7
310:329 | 15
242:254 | 14.5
